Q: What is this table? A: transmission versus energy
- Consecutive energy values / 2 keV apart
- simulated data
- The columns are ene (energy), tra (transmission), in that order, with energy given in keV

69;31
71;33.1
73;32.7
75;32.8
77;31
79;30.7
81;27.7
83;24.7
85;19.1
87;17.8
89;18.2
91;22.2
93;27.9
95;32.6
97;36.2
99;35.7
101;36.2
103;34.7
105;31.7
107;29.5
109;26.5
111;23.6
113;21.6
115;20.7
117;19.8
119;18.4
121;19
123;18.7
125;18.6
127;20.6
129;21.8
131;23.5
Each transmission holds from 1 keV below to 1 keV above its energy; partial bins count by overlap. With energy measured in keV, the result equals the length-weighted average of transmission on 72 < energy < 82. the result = 31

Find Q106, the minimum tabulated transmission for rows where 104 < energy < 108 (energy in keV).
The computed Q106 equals 29.5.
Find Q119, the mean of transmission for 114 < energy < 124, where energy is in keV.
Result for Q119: 19.3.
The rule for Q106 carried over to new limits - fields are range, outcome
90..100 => 22.2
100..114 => 21.6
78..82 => 27.7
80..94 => 17.8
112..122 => 18.4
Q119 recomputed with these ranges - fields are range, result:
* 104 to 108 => 30.6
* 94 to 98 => 34.4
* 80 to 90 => 21.5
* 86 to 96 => 23.7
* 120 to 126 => 18.8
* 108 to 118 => 22.4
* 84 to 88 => 18.5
